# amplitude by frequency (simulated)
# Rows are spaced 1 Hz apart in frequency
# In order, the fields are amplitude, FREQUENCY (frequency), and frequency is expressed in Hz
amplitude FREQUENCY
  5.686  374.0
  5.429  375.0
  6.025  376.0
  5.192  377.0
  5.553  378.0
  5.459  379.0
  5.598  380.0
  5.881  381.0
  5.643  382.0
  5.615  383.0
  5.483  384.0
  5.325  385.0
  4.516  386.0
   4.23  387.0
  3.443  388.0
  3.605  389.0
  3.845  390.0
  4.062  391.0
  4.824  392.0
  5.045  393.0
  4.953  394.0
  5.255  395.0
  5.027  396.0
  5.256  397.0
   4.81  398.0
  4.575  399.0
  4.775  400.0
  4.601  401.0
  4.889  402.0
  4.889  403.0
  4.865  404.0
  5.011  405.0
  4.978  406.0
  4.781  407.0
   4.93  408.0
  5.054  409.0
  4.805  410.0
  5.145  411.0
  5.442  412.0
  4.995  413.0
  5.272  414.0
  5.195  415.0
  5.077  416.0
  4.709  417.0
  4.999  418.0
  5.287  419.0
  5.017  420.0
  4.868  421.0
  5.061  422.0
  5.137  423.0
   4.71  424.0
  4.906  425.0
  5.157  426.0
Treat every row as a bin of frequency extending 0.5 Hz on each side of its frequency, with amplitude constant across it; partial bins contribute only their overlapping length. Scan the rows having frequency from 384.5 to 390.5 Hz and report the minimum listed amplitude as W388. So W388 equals 3.443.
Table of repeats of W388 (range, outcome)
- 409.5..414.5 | 4.805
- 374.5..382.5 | 5.192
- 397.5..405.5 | 4.575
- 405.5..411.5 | 4.781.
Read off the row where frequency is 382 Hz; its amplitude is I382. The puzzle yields 5.643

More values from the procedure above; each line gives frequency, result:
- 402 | 4.889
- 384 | 5.483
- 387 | 4.23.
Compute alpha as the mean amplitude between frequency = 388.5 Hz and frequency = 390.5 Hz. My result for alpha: 3.73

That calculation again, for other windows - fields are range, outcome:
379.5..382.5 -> 5.71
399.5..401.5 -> 4.69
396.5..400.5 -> 4.85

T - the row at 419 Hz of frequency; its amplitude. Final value 5.287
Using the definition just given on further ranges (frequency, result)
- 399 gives 4.575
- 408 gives 4.93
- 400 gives 4.775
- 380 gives 5.598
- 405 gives 5.011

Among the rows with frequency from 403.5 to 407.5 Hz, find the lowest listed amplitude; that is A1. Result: 4.781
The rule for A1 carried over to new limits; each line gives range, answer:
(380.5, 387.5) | 4.23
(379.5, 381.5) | 5.598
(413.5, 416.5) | 5.077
